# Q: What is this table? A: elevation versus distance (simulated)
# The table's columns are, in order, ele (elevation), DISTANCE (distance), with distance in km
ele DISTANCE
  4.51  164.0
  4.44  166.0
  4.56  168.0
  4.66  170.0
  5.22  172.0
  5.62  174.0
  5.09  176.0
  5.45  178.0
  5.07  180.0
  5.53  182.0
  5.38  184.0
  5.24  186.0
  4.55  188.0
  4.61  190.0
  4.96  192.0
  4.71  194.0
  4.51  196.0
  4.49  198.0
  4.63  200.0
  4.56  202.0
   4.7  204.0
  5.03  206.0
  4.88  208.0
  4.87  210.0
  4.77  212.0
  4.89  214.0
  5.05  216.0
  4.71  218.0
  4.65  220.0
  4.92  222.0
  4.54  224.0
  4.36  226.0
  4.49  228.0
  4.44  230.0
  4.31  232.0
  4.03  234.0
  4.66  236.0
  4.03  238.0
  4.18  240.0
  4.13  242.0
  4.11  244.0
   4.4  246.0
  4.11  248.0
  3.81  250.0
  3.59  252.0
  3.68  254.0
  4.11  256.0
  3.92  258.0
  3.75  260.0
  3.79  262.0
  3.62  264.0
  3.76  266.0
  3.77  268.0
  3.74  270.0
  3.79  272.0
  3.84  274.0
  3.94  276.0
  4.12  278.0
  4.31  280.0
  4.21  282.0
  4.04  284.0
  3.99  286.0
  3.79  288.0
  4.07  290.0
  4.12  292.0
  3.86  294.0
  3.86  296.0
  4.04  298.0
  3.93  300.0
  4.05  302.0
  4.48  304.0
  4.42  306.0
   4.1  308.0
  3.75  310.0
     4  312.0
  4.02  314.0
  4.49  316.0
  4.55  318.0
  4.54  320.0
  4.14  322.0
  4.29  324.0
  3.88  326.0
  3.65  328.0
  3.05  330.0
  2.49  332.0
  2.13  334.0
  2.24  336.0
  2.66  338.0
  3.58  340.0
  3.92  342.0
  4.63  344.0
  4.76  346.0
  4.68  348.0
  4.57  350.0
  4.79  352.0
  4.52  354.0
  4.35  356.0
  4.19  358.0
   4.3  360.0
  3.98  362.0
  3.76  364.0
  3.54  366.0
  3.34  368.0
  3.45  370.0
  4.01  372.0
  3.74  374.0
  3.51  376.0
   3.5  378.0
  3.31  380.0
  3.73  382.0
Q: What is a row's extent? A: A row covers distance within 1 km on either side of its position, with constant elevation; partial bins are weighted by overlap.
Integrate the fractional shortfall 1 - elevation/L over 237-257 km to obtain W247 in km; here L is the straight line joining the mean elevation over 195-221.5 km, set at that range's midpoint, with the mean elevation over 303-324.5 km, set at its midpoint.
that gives 2.4 km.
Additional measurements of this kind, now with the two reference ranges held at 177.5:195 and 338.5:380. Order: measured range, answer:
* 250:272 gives 4.0 km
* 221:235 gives 1.0 km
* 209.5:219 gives 0.0 km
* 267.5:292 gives 2.8 km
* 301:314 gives 0.6 km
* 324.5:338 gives 4.0 km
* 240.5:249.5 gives 1.0 km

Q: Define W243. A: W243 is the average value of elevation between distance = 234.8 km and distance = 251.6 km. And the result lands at 4.16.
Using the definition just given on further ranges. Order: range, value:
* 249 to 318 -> 3.97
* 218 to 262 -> 4.2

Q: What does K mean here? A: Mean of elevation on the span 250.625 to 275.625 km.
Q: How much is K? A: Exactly 3.78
